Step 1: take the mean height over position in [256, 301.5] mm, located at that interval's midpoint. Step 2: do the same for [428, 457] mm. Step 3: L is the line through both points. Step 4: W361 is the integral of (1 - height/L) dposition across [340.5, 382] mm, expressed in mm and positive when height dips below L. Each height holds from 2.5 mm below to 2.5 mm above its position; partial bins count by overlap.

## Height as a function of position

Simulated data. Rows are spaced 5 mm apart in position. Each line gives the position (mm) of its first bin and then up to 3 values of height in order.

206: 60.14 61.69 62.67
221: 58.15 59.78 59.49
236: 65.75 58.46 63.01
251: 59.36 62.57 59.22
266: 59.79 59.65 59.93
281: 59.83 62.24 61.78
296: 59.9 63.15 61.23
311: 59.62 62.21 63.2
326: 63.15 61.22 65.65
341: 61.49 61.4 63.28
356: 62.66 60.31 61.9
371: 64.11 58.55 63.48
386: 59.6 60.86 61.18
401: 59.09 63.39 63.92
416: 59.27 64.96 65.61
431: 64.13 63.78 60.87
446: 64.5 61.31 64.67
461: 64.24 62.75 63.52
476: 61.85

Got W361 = 0.0 mm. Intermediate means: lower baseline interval 60.6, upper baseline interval 63.2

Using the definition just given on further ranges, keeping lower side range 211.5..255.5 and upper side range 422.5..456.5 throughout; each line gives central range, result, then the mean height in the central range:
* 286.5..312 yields 0.2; 61.3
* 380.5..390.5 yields 0.3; 61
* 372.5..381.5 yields 0.3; 60.8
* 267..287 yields 0.4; 60.2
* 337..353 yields 0.0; 62.4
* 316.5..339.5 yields -0.4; 63.1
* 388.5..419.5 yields 0.8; 61.4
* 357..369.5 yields 0.2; 61.5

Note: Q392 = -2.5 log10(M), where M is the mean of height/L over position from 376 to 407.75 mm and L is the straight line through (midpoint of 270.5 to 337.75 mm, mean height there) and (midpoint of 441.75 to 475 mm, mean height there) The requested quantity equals 0.03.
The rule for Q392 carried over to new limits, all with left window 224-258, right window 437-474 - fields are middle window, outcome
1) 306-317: 0.02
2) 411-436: -0.01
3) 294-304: 0.00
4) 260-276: 0.03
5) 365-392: 0.02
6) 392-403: 0.04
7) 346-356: -0.01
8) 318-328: -0.02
